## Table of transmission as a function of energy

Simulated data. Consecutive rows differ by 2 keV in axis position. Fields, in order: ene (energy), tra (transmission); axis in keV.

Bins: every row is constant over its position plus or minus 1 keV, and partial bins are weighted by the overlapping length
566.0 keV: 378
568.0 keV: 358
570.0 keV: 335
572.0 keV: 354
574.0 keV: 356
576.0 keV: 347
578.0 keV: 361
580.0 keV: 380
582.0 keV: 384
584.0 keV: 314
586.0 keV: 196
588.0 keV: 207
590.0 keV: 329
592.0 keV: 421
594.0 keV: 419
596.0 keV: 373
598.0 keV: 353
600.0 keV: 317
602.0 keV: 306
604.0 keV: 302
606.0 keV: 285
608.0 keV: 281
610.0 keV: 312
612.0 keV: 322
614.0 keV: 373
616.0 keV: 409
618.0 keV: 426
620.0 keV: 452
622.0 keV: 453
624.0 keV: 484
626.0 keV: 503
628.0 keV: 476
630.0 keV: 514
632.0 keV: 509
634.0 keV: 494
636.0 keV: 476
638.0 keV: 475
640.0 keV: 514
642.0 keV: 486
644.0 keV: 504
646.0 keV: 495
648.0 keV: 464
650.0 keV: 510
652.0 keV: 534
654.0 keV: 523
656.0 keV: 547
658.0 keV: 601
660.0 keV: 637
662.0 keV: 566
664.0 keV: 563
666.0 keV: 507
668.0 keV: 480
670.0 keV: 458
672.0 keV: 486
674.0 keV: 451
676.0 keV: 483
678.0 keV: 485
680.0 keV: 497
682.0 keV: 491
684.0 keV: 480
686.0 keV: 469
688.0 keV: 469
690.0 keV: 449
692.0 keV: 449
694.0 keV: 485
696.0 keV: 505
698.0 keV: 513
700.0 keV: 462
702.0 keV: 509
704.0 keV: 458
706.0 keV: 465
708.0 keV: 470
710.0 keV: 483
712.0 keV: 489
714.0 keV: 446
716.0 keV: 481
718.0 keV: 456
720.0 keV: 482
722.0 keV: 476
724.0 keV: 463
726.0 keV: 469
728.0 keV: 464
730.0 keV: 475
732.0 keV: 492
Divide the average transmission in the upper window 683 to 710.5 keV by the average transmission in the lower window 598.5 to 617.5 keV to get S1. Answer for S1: 1.46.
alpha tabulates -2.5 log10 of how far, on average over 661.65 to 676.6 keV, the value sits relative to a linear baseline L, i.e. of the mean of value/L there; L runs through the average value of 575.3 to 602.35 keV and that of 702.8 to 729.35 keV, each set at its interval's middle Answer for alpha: -0.18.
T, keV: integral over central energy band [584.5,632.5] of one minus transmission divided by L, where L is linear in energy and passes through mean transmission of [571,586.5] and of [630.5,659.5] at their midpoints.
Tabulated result 5.38 keV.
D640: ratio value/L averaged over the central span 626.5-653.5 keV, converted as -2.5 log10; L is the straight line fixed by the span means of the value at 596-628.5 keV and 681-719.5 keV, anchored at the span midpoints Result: -0.21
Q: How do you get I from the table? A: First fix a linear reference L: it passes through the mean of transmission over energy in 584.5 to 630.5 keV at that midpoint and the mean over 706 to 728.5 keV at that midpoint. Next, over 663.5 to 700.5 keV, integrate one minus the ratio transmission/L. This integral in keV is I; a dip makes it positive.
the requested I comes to -3.82 keV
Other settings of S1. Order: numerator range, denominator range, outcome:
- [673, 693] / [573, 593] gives 1.43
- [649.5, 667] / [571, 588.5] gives 1.71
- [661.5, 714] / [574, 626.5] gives 1.36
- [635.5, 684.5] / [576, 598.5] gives 1.50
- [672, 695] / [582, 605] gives 1.46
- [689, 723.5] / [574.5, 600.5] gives 1.40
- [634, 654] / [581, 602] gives 1.50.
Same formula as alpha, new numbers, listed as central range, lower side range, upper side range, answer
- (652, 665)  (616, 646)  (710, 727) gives -0.191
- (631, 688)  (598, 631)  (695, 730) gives -0.183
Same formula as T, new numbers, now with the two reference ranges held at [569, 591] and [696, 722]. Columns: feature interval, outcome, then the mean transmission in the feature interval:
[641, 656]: -3.7 keV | 505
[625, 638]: -3.7 keV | 494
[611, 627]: -2.5 keV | 428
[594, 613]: 1.6 keV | 322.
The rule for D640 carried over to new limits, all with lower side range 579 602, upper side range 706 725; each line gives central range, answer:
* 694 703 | -0.10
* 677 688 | -0.11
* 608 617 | 0.04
